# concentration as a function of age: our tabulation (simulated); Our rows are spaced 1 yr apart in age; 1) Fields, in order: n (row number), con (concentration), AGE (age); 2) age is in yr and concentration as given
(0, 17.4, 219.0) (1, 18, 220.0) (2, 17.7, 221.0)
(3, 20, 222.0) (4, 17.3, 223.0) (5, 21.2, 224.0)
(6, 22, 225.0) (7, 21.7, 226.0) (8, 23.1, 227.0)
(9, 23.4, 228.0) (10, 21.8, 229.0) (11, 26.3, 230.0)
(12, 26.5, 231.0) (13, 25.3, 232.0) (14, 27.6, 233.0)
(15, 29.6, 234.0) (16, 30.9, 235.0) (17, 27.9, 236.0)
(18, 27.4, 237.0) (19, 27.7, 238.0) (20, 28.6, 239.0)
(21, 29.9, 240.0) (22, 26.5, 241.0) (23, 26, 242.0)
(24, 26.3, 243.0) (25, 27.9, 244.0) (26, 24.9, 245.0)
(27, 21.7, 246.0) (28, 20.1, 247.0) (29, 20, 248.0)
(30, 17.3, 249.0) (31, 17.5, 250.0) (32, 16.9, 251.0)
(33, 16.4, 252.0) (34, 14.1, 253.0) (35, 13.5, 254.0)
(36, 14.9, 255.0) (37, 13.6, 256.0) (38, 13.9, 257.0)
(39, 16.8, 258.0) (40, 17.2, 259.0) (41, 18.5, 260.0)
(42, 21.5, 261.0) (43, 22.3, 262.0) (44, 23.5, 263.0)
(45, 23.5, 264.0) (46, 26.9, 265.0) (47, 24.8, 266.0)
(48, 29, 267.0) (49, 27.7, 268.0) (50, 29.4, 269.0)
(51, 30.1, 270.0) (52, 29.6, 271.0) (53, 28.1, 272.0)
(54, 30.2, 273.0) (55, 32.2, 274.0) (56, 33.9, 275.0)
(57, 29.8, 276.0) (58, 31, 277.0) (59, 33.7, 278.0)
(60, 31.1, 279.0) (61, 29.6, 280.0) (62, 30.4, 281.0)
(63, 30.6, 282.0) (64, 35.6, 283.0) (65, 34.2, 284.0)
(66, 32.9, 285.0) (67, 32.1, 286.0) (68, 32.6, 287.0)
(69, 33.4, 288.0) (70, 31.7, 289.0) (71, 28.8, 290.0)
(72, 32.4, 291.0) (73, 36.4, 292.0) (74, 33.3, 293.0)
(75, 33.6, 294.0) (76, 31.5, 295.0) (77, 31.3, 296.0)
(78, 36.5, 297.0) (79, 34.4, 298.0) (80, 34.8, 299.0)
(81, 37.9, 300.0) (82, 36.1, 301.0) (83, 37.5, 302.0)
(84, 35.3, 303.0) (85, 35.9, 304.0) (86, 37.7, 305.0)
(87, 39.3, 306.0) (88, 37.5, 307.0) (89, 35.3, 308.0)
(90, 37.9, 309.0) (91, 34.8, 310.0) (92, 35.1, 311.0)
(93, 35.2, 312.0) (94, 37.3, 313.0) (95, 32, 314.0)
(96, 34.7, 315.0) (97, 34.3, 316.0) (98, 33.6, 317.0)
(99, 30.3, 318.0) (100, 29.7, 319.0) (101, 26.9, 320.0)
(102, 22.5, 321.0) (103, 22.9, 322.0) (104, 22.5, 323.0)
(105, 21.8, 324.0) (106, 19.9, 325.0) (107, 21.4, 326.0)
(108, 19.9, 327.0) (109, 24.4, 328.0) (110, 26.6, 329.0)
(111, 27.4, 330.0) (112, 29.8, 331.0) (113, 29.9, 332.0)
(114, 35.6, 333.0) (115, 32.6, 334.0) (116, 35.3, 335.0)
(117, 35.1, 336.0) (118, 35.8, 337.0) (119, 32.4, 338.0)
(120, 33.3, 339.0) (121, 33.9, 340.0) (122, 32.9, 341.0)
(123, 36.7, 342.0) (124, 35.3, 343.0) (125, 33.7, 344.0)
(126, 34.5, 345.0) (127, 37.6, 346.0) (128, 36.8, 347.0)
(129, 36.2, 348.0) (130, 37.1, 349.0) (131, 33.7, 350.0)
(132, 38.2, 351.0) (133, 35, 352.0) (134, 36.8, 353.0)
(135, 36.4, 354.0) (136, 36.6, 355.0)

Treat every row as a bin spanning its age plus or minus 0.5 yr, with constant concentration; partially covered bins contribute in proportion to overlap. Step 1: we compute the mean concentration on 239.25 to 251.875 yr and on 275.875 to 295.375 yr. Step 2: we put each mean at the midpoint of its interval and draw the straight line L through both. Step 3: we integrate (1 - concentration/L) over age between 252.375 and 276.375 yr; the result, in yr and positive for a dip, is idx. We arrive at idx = 3.6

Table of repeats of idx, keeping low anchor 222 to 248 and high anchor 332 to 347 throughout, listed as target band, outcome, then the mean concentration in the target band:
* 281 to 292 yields -1.03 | 32.5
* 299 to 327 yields 0.10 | 31.9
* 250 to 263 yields 4.86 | 16.9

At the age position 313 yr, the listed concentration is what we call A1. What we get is 37.3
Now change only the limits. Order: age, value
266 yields 24.8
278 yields 33.7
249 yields 17.3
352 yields 35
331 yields 29.8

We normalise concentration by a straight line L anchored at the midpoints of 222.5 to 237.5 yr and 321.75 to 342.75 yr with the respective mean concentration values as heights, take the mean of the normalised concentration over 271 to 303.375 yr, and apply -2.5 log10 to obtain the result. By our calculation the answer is -0.20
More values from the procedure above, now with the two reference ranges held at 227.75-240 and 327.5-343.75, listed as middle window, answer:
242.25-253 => 0.32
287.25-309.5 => -0.15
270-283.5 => -0.07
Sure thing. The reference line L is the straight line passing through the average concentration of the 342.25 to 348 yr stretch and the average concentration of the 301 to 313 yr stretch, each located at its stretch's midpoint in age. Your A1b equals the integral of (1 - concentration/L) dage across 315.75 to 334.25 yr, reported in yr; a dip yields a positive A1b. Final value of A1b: 4.8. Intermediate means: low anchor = 36.5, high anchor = 35.7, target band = 26.8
